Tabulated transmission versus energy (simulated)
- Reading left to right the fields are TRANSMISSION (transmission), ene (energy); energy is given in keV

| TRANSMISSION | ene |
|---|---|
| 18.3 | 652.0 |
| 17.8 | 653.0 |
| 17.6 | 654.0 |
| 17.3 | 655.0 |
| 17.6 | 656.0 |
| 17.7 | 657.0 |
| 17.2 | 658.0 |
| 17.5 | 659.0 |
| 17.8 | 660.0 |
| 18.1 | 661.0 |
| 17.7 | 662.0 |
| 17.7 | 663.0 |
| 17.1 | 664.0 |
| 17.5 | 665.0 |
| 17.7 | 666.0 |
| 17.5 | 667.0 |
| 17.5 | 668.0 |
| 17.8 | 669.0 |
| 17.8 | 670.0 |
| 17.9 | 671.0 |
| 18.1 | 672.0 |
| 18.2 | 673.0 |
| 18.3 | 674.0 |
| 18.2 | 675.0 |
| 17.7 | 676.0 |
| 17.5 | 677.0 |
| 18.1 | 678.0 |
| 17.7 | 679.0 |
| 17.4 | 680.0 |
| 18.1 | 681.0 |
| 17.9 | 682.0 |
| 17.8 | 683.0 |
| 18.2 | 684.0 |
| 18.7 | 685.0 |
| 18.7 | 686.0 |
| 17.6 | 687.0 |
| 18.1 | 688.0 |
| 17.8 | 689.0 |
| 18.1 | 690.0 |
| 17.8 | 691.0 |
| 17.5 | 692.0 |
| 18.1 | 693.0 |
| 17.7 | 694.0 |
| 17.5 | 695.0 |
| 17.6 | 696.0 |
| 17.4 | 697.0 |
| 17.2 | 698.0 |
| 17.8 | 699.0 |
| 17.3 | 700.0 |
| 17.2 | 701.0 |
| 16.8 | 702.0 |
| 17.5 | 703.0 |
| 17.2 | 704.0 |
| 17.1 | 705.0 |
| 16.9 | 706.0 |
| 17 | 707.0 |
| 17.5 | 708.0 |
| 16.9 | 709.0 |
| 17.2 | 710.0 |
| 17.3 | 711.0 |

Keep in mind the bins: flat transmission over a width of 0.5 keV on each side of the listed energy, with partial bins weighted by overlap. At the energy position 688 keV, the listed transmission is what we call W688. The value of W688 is 18.1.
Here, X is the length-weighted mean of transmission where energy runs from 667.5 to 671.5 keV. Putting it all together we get 17.8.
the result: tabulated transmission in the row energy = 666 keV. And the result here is 17.7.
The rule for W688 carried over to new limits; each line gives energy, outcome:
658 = 17.2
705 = 17.1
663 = 17.7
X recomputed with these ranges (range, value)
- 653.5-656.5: 17.5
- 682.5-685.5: 18.2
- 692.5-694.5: 17.9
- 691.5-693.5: 17.8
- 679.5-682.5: 17.8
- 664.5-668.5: 17.6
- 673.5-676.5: 18.1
